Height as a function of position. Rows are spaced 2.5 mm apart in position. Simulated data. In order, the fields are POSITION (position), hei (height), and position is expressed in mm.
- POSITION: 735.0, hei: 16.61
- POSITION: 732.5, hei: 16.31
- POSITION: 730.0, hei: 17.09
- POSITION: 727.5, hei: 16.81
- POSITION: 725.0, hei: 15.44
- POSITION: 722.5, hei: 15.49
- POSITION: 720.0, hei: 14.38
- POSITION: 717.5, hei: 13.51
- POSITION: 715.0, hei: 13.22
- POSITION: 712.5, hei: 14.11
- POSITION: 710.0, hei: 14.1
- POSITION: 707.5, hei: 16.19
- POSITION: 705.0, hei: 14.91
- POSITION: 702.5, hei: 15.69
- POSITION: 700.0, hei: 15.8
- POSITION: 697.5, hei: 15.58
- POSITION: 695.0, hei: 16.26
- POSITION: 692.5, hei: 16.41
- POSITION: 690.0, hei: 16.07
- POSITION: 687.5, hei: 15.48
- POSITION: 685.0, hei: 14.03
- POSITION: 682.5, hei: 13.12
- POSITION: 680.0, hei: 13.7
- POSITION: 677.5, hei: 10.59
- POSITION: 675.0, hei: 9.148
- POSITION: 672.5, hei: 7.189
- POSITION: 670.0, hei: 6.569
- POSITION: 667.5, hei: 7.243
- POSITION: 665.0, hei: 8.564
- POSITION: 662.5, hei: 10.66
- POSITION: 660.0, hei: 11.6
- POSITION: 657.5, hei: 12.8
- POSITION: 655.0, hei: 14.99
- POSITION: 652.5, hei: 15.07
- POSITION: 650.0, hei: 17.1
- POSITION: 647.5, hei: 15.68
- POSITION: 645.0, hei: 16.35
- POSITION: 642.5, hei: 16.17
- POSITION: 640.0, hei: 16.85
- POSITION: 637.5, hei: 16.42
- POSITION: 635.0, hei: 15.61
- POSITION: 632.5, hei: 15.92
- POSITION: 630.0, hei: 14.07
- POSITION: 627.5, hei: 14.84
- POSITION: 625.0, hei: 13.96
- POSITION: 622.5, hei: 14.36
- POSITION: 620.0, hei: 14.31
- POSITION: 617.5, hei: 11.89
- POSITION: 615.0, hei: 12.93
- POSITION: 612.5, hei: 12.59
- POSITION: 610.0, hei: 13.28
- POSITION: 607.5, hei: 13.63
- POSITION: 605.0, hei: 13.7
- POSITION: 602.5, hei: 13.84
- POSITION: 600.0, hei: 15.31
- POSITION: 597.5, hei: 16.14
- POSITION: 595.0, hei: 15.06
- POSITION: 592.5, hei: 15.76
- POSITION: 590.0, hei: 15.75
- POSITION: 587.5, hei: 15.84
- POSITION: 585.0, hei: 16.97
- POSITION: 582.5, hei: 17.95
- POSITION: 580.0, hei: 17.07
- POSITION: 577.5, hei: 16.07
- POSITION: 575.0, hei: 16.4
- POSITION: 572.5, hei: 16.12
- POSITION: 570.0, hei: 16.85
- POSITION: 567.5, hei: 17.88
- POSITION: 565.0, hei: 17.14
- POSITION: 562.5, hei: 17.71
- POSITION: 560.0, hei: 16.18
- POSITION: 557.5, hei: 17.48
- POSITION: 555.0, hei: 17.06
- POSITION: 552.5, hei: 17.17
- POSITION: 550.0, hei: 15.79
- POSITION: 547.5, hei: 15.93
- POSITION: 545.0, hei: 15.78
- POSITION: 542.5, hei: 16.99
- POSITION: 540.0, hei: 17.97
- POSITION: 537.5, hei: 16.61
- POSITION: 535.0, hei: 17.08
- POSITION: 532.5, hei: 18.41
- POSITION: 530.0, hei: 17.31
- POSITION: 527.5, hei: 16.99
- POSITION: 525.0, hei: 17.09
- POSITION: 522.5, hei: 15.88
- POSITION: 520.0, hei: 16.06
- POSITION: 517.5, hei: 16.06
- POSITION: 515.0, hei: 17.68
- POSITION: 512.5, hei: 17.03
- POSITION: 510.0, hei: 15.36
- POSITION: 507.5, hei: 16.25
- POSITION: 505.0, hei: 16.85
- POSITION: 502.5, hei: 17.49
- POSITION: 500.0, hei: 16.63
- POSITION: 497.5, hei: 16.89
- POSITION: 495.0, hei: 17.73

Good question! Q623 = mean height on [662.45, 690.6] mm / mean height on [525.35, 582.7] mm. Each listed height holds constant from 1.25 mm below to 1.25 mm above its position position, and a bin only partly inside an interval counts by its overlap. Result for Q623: 0.6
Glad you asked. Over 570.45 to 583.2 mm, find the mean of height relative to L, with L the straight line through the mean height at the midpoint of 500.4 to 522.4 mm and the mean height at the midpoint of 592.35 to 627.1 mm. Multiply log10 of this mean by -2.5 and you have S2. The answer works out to -0.12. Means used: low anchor 16.6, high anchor 14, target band 16.7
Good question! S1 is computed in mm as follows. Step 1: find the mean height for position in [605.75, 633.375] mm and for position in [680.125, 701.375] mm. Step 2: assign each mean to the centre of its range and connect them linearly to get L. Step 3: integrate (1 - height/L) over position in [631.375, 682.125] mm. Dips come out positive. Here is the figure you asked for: 5.5 mm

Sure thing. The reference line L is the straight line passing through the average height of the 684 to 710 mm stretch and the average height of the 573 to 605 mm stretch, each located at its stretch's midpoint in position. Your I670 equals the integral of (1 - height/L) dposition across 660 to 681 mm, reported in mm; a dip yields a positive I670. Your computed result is 8.5 mm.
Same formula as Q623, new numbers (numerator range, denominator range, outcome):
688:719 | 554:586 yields 0.89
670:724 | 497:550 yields 0.83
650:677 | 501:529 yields 0.64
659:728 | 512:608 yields 0.80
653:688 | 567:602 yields 0.68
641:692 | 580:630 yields 0.86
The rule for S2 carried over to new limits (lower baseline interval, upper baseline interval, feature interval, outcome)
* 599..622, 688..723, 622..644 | -0.112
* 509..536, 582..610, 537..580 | -0.047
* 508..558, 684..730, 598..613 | 0.162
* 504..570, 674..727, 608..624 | 0.184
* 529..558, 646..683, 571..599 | -0.081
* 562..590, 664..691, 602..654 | -0.073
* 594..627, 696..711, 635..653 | -0.125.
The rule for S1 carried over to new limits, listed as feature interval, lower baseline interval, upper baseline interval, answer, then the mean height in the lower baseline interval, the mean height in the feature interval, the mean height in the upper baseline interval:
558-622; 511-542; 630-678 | -1.9 mm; 17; 15.5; 12.9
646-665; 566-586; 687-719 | 2.6 mm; 16.9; 13.7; 15.2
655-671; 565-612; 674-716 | 5.2 mm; 15.7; 10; 14.4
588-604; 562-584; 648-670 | 0.4 mm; 17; 15.3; 12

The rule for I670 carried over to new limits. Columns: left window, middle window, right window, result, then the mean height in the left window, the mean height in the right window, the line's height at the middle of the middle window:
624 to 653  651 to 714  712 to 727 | 8.2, 15.7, 14.5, 15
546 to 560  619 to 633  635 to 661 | 1.0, 16.6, 15.4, 15.6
